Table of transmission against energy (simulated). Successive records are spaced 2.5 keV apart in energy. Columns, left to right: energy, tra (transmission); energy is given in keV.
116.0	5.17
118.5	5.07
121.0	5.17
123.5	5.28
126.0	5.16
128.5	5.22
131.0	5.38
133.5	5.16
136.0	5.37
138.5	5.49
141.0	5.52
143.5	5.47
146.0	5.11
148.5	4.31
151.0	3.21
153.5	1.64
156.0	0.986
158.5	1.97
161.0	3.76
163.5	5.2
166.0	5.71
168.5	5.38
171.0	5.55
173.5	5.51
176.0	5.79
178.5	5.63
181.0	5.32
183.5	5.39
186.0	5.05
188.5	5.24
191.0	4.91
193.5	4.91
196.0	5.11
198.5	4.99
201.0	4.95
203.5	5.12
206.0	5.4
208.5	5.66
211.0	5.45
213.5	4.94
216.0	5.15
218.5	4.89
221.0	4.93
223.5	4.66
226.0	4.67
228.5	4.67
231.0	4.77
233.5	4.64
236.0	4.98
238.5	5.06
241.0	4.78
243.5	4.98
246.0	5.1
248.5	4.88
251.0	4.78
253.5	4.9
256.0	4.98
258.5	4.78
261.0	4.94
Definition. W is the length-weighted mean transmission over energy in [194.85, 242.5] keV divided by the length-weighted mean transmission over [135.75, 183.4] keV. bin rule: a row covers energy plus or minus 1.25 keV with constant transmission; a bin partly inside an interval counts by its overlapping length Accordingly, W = 1.09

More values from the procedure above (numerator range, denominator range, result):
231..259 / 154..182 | 1.08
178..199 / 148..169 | 1.48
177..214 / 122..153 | 1.05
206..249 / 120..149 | 0.95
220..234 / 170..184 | 0.85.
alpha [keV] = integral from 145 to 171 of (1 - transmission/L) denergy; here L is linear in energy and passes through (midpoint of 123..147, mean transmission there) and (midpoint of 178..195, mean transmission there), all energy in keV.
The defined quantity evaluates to 7.2 keV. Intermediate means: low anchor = 5.32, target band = 3.8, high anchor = 5.19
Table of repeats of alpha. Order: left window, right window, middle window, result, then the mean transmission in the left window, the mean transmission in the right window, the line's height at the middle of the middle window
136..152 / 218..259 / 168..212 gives -3.7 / 4.92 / 4.85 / 4.89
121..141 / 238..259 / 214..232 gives 0.6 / 5.3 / 4.92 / 5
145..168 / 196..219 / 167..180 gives -4.6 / 3.59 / 5.18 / 4.12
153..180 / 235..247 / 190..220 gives -2.8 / 4.37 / 4.98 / 4.68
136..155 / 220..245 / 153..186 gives 0.0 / 4.41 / 4.82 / 4.52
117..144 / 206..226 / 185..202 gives 0.4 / 5.29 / 5.09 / 5.14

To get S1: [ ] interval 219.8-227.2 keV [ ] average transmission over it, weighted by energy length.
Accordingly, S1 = 4.75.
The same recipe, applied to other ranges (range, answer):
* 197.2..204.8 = 5.02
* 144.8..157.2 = 3.05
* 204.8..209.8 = 5.53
